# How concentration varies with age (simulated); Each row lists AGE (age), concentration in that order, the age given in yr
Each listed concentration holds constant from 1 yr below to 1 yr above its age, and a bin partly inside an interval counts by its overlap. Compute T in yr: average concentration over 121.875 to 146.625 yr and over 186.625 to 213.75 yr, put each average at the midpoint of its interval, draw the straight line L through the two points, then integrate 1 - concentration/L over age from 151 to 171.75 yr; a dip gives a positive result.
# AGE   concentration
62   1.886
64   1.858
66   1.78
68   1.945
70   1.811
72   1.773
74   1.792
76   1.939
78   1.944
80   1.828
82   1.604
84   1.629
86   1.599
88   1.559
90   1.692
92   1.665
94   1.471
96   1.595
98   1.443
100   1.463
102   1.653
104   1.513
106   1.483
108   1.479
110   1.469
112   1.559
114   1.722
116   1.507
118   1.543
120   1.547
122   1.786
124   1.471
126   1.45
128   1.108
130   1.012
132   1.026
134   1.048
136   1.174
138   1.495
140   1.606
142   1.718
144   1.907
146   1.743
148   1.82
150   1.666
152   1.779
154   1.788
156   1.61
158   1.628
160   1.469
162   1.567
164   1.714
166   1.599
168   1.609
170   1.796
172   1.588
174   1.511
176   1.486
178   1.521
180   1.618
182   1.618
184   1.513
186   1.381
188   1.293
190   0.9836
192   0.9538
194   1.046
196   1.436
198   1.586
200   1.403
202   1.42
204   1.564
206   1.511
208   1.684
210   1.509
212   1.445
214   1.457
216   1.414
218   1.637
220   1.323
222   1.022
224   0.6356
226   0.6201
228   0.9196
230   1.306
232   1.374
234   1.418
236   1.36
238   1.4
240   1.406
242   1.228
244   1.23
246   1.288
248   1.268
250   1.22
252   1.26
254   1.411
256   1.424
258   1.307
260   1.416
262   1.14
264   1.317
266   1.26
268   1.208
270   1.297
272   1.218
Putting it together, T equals -3.8 yr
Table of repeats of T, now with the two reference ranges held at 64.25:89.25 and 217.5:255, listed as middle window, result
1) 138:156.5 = -2.4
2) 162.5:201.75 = -1.3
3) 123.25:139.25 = 3.6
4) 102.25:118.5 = 1.1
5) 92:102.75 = 1.0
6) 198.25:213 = -2.0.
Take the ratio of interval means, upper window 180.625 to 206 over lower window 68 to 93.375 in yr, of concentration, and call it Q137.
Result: 0.78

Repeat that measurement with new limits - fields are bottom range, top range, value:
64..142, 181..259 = 0.84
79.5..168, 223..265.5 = 0.80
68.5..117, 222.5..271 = 0.76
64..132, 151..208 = 0.94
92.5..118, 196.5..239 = 0.87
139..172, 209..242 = 0.75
